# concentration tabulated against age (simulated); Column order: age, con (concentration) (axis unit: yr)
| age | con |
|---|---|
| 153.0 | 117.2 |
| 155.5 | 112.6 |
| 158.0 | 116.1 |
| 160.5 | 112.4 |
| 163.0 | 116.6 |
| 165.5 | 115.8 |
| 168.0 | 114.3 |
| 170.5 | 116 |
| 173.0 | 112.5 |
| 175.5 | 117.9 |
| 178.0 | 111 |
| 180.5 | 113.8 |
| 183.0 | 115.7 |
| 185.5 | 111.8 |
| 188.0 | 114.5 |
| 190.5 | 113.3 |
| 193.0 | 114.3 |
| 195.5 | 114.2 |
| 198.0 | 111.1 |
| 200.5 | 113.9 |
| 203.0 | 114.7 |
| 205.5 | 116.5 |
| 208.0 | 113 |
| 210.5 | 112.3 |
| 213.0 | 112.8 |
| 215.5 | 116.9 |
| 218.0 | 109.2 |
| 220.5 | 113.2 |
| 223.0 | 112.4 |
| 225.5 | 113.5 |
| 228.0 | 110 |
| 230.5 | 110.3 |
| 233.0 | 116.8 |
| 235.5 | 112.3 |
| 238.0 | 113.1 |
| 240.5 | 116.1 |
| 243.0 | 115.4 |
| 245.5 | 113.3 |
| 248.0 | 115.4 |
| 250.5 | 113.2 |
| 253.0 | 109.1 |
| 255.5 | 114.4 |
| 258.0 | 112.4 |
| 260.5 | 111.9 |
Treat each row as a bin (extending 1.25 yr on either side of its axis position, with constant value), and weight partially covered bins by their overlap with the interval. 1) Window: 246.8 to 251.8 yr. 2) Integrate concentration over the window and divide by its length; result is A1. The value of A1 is 114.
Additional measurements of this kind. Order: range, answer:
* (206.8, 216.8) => 114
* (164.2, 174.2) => 115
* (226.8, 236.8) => 112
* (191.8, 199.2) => 113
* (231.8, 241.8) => 115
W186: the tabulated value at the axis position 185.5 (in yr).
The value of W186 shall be 111.8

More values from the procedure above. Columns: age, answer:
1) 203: 114.7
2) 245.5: 113.3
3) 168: 114.3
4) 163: 116.6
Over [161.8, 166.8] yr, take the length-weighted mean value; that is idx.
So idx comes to 116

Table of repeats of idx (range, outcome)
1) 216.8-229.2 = 112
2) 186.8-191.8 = 114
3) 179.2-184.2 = 115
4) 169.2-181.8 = 114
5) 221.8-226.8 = 113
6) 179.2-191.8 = 114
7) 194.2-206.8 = 114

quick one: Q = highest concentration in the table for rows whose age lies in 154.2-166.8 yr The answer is 116.6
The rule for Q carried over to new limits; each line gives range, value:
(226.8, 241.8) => 116.8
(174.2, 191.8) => 117.9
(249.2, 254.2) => 113.2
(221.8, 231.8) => 113.5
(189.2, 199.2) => 114.3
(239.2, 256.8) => 116.1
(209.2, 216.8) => 116.9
